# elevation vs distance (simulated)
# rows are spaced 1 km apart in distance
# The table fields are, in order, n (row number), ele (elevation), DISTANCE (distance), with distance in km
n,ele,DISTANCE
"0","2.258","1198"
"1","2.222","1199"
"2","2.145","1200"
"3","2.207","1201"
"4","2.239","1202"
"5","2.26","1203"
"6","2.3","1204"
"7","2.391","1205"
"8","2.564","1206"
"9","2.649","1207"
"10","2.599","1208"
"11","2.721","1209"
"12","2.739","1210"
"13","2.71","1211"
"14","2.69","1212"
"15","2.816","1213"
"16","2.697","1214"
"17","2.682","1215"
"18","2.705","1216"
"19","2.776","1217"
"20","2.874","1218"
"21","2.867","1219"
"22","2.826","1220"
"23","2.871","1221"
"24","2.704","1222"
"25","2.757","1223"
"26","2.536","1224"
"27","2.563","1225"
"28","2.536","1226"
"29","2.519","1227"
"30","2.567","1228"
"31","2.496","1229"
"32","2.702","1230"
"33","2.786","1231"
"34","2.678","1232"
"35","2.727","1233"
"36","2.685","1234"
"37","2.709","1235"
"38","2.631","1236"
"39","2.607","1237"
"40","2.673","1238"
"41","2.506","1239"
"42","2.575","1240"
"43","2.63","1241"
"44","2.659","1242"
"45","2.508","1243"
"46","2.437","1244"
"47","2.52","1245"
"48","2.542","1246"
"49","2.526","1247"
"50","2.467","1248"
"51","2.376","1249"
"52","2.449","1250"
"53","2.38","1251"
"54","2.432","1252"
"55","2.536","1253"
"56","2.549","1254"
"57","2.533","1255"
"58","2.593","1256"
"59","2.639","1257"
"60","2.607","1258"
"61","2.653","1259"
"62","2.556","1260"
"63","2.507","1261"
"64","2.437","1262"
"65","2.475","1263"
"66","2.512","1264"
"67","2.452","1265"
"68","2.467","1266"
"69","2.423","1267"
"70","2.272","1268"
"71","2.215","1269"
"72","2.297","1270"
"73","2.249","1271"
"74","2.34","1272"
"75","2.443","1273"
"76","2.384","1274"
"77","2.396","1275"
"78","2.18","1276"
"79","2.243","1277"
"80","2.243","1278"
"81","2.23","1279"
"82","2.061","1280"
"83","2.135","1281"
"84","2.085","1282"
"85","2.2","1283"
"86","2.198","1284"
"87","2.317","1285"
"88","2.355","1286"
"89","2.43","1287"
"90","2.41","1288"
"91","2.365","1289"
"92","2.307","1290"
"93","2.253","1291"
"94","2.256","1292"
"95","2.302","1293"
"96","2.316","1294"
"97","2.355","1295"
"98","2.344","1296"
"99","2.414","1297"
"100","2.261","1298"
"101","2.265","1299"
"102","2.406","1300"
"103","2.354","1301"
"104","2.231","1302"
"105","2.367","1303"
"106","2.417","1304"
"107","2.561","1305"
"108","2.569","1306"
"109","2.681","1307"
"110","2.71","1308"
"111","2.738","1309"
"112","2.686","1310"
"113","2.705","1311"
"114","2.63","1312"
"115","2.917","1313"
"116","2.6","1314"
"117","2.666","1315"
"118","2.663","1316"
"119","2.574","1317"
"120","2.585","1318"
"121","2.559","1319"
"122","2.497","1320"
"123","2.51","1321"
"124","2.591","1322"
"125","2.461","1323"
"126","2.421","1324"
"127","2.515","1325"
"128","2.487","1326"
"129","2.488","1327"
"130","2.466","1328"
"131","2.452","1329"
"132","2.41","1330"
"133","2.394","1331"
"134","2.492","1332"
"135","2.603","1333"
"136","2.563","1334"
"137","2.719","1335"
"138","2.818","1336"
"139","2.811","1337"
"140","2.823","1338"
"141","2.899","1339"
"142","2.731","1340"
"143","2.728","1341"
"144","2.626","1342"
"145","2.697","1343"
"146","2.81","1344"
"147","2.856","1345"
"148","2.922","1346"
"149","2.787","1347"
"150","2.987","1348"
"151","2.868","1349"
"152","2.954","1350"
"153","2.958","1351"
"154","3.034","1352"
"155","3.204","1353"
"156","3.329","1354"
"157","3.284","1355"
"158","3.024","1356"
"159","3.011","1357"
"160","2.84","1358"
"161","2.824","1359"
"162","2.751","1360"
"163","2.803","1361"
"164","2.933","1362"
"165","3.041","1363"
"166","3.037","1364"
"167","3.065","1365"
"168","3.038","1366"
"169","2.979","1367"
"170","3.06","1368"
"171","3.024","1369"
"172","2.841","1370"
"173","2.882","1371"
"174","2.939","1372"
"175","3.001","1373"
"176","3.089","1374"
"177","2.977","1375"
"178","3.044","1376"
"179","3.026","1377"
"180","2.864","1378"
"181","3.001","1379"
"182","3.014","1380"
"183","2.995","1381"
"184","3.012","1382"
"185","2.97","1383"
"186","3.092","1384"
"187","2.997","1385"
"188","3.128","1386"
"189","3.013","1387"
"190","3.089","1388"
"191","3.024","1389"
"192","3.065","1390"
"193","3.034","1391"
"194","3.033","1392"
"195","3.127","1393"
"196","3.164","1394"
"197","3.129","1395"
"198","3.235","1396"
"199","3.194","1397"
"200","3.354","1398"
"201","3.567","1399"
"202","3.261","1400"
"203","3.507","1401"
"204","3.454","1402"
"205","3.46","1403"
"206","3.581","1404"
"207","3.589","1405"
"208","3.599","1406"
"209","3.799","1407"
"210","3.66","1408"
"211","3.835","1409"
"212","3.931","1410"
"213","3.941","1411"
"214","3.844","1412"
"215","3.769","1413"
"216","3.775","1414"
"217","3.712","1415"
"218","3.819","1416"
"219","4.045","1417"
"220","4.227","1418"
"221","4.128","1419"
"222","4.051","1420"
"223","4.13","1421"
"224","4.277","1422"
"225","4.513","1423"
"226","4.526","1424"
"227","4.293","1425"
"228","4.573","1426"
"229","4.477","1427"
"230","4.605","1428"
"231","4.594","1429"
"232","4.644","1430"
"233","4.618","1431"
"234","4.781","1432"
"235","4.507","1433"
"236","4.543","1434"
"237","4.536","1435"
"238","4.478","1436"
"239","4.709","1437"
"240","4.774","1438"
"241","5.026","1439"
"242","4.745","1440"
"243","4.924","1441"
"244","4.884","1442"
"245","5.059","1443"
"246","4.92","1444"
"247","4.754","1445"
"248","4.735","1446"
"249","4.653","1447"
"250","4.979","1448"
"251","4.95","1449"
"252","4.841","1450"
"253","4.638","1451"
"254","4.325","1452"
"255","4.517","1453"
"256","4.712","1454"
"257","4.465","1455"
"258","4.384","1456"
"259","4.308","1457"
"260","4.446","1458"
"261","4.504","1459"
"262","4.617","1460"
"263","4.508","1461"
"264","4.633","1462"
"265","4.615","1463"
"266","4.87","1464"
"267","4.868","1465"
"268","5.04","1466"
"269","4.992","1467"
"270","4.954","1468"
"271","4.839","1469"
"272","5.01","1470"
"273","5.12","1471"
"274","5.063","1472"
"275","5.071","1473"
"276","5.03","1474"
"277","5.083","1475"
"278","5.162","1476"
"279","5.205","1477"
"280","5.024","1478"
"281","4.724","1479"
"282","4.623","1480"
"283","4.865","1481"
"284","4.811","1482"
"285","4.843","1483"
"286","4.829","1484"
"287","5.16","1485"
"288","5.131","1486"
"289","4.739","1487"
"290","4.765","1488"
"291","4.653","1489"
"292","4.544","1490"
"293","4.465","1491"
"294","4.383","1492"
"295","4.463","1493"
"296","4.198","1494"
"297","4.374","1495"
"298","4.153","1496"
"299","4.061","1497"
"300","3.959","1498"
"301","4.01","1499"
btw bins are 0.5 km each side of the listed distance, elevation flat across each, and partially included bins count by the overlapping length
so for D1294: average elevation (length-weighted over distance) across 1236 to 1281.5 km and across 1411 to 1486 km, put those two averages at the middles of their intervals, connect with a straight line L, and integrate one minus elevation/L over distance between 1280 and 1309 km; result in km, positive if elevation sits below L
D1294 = 5.1 km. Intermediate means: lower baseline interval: 2.44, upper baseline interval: 4.64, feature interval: 2.35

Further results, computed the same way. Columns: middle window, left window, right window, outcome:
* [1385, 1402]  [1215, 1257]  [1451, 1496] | 3.5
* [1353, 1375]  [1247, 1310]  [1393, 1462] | 2.9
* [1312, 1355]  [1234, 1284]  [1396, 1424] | 5.5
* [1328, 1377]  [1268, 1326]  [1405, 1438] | 5.2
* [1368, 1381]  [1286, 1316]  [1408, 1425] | 1.8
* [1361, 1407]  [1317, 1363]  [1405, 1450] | 5.7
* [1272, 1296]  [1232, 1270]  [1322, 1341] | 2.5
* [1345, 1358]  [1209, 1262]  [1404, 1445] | 2.3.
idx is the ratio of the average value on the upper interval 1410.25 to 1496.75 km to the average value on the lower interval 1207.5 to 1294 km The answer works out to 1.84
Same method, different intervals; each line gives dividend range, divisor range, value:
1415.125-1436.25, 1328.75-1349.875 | 1.61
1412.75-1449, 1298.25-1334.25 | 1.78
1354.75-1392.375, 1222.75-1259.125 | 1.16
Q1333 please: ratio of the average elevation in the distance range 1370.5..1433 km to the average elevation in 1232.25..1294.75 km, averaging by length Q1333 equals 1.5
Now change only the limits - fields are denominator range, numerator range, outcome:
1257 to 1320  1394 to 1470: 1.78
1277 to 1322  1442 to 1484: 1.98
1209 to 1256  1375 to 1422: 1.30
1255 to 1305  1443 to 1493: 2.03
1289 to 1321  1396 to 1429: 1.56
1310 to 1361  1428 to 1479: 1.75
